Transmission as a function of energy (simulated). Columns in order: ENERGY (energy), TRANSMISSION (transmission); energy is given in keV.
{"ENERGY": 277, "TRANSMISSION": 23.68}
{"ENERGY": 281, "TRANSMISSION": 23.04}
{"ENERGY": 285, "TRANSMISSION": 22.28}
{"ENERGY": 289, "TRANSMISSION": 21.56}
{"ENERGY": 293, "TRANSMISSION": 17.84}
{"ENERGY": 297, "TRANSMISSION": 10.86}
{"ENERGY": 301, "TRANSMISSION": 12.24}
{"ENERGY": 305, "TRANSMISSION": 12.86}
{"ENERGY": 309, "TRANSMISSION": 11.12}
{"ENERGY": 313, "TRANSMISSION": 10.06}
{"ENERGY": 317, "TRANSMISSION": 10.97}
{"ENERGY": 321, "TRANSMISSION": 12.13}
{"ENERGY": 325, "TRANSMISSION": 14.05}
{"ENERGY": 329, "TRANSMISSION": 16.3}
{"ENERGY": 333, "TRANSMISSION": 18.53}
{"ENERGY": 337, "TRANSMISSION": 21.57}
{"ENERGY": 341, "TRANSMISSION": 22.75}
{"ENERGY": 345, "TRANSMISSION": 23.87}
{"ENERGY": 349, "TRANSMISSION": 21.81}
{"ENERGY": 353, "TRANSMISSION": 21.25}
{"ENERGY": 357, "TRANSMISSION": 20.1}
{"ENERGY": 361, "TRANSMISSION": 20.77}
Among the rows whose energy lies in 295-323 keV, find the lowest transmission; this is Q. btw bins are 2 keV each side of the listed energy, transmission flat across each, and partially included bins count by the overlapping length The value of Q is 10.06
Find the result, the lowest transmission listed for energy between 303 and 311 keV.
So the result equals 11.12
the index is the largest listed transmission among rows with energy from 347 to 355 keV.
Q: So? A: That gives 21.81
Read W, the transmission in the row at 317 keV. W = 10.97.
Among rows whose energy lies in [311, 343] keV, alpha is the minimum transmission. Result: 10.06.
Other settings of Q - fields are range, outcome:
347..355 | 21.25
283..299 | 10.86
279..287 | 22.28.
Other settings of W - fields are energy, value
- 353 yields 21.25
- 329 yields 16.3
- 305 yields 12.86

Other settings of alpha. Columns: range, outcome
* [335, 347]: 21.57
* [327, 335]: 16.3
